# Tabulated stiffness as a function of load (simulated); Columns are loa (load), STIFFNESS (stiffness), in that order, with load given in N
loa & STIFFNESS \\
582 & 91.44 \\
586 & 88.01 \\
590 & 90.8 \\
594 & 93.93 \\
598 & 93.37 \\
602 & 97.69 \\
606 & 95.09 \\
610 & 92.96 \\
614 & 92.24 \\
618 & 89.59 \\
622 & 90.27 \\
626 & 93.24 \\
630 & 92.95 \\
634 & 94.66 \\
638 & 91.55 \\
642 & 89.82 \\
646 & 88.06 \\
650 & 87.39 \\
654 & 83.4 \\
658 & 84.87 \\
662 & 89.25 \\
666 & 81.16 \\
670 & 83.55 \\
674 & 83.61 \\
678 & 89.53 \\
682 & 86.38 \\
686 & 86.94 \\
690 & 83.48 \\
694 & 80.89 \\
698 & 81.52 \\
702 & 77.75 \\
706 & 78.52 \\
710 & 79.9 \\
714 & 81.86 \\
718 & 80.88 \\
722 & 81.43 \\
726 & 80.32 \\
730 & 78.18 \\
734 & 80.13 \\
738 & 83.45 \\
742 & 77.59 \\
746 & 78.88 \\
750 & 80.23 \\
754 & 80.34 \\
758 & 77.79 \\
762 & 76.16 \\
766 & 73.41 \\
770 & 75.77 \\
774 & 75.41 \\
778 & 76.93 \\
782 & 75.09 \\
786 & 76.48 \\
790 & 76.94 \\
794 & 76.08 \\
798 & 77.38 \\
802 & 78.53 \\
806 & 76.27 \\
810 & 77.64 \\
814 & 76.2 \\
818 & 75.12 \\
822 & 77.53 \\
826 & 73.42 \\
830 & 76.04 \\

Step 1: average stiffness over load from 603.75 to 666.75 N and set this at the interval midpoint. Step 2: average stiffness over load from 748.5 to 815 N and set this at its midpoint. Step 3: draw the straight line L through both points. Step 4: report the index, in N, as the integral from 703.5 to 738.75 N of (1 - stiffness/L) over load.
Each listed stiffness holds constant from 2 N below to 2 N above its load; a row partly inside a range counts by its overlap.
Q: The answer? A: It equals 0.8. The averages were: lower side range 90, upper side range 76.8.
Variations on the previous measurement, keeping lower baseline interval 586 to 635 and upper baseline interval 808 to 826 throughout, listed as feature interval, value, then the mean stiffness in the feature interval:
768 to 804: 1.02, 76.5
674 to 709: 1.34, 83.1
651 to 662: 0.47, 85.4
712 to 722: 0.34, 81.4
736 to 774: 1.50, 78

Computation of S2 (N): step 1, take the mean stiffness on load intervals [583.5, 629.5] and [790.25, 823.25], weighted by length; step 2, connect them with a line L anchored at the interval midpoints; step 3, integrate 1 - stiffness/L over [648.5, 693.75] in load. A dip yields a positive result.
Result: 1.1 N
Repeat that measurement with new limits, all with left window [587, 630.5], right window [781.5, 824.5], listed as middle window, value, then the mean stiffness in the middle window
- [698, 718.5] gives 1.13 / 79.9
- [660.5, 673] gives 0.51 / 84.4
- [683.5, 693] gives 0.15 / 84.8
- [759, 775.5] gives 0.89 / 75.3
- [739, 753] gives 0.36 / 79.3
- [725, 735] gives 0.40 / 79.4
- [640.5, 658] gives 0.51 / 86.8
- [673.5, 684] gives 0.01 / 86.9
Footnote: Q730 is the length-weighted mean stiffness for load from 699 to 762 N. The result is 79.7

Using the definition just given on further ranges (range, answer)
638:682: 86.3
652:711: 83.4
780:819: 76.6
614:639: 92.1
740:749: 78.5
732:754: 80.1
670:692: 85.8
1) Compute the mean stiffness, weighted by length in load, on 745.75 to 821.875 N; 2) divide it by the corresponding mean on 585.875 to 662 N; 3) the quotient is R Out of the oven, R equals 0.84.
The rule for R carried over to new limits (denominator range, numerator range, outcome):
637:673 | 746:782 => 0.89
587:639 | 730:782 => 0.84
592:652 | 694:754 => 0.87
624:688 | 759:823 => 0.87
